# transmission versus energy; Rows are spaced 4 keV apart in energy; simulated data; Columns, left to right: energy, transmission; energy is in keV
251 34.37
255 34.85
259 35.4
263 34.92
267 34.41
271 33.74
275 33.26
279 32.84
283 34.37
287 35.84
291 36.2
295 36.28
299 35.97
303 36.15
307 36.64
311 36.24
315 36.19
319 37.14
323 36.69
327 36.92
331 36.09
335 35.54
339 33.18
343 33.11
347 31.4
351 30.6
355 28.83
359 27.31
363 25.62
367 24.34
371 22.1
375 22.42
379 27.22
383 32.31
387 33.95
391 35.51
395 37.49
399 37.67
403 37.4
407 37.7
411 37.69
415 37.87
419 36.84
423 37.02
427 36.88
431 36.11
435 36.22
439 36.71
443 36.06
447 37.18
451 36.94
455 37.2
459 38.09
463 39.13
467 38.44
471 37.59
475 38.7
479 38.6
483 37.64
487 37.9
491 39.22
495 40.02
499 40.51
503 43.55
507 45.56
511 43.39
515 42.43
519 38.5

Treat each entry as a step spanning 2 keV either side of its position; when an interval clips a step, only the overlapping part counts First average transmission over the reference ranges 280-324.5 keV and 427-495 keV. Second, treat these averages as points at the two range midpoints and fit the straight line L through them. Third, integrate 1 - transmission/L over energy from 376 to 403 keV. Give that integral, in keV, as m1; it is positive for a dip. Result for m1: 2.3 keV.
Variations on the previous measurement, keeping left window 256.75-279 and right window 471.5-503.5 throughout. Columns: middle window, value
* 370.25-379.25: 3.23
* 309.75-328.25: -0.66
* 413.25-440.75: 0.77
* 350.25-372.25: 6.03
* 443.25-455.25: 0.45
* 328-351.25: 1.41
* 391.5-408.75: -0.07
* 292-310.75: -0.68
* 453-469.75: 0.20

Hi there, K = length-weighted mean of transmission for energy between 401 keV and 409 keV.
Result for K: 37.5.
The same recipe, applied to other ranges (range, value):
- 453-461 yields 37.6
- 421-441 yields 36.6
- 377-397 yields 33.3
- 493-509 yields 42.4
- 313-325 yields 36.7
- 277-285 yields 33.6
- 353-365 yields 27.3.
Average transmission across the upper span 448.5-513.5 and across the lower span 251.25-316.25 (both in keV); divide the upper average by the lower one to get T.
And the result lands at 1.1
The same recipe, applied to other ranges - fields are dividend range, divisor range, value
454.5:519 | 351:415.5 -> 1.27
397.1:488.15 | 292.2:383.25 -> 1.17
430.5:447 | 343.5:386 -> 1.32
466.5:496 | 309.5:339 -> 1.06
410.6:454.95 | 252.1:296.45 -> 1.06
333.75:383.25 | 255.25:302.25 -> 0.82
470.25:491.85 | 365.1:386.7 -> 1.45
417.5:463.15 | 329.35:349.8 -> 1.10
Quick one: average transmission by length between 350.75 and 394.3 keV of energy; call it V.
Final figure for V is 28.4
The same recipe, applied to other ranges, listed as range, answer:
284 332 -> 36.3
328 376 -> 29.5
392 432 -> 37.3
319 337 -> 36.4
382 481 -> 37.1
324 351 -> 34.2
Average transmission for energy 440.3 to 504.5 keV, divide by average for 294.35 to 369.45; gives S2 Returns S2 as 1.16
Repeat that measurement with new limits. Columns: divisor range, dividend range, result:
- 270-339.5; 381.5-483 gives 1.04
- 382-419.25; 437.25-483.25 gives 1.03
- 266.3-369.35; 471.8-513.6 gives 1.20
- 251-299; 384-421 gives 1.06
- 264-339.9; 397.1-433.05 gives 1.05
